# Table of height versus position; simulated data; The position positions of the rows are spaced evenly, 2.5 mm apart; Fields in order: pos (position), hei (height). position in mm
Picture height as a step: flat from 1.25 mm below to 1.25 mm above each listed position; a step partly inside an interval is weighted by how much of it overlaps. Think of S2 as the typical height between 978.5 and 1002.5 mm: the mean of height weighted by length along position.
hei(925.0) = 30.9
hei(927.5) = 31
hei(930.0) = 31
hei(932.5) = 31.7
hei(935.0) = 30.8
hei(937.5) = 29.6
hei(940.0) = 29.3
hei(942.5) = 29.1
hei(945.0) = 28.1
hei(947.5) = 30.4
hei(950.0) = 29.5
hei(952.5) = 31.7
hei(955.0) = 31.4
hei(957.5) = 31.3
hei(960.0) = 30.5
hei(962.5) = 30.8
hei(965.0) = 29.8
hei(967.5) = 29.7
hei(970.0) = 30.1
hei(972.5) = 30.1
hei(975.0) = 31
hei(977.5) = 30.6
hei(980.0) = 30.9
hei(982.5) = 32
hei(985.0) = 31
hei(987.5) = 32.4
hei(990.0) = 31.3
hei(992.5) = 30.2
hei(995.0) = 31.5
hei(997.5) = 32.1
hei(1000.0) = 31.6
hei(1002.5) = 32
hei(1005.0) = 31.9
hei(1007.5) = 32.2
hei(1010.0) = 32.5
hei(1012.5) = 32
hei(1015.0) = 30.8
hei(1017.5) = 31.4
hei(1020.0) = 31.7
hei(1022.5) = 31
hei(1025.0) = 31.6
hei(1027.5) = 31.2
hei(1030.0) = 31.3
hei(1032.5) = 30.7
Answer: 31.5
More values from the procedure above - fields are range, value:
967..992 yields 30.9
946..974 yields 30.5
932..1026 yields 30.9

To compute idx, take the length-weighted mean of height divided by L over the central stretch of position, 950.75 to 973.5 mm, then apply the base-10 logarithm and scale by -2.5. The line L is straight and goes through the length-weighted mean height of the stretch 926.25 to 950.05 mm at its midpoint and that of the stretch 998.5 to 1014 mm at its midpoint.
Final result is 0.006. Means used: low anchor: 30.1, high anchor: 32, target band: 30.6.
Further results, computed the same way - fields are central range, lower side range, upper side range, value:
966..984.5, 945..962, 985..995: 0.013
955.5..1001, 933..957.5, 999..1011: 0.008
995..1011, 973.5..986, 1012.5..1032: -0.027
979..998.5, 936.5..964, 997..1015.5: -0.002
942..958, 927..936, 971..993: 0.032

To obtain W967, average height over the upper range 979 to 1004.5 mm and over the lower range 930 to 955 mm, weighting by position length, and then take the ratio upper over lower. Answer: 1.05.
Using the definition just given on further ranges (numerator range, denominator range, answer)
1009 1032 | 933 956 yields 1.05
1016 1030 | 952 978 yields 1.02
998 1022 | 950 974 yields 1.04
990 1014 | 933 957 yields 1.06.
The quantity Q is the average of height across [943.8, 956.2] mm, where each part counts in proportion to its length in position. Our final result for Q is 30.2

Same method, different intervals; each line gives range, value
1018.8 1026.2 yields 31.4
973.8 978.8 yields 30.8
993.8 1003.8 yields 31.8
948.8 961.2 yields 30.9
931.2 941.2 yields 30.4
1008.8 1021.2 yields 31.7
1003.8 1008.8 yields 32.1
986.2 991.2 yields 31.8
